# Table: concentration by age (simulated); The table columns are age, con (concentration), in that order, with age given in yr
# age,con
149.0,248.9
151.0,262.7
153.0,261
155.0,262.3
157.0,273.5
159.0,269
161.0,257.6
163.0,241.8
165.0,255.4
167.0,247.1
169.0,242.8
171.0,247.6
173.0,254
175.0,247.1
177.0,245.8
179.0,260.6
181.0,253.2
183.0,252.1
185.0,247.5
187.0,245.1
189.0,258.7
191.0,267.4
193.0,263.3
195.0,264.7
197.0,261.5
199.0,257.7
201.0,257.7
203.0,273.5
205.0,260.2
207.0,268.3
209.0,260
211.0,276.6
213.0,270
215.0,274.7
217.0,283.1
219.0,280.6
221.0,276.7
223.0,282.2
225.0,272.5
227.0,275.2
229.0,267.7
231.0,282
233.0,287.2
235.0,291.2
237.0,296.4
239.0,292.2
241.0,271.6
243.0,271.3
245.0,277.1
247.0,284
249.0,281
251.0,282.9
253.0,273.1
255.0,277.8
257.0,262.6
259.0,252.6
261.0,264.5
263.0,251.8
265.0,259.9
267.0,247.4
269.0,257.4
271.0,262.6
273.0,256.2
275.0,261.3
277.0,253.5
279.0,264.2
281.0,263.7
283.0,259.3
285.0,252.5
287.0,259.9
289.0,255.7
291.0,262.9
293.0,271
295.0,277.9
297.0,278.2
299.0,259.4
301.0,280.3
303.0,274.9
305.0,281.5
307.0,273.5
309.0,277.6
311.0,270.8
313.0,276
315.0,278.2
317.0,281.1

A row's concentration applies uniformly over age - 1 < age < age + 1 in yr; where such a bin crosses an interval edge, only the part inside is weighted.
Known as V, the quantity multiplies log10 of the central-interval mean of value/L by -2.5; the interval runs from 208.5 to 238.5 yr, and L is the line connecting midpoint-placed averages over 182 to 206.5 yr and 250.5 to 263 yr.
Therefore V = -0.06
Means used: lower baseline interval 259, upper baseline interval 267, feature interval 279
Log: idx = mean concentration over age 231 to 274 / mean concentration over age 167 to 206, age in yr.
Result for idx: 1.06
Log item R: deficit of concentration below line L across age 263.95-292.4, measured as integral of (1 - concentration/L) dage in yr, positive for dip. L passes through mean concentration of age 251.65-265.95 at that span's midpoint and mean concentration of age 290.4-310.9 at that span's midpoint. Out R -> 1.0 yr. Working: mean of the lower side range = 264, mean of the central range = 258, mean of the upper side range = 274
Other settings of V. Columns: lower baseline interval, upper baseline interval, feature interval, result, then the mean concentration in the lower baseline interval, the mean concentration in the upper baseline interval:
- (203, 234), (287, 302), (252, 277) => 0.044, 274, 269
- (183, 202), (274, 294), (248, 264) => -0.036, 258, 260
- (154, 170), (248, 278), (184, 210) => -0.008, 256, 263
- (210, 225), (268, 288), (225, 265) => -0.025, 277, 259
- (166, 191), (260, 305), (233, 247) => -0.103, 251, 263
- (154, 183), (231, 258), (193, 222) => -0.004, 254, 281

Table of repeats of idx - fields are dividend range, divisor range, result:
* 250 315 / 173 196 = 1.04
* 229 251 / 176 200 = 1.10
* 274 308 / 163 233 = 1.01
